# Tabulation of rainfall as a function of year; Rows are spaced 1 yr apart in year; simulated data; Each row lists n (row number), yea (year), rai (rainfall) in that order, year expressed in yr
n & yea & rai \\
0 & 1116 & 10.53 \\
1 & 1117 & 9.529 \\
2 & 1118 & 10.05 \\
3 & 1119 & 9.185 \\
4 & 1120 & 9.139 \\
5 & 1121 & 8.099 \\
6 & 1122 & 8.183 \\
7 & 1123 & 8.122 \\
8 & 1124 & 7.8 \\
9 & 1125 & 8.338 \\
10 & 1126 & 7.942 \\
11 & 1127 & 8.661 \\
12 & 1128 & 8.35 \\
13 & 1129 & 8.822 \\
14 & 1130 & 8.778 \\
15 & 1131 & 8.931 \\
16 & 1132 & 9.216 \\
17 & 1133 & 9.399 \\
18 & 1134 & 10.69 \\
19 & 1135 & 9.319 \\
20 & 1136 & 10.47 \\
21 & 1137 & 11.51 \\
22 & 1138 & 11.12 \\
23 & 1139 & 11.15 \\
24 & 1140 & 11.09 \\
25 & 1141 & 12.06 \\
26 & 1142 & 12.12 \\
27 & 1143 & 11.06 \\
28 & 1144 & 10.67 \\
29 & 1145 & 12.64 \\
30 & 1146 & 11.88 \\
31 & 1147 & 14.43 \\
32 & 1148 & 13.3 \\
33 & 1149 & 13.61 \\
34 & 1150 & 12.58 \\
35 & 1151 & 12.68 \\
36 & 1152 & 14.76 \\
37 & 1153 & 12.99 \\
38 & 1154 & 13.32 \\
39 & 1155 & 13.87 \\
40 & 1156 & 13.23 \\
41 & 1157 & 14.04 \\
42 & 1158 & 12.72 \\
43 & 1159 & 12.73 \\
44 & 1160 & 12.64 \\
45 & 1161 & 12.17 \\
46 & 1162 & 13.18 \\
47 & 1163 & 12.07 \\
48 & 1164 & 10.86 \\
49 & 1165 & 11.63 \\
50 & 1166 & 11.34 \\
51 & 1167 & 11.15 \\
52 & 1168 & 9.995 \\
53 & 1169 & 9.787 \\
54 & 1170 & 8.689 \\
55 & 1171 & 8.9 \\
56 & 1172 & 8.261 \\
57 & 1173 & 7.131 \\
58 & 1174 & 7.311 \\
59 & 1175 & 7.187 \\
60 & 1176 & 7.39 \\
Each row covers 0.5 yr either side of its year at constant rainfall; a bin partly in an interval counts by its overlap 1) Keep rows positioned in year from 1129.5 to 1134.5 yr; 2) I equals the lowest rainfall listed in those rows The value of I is 8.778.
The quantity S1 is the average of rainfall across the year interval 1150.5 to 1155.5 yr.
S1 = 13.5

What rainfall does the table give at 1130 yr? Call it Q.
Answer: 8.778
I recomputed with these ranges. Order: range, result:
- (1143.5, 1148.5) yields 10.67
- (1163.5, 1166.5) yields 10.86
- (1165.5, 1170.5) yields 8.689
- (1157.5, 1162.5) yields 12.17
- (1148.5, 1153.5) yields 12.58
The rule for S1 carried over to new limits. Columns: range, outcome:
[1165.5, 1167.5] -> 11.2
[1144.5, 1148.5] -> 13.1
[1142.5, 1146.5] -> 11.6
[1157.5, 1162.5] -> 12.7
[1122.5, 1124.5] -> 7.96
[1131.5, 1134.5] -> 9.77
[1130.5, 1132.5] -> 9.07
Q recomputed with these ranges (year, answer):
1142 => 12.12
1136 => 10.47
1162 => 13.18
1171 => 8.9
